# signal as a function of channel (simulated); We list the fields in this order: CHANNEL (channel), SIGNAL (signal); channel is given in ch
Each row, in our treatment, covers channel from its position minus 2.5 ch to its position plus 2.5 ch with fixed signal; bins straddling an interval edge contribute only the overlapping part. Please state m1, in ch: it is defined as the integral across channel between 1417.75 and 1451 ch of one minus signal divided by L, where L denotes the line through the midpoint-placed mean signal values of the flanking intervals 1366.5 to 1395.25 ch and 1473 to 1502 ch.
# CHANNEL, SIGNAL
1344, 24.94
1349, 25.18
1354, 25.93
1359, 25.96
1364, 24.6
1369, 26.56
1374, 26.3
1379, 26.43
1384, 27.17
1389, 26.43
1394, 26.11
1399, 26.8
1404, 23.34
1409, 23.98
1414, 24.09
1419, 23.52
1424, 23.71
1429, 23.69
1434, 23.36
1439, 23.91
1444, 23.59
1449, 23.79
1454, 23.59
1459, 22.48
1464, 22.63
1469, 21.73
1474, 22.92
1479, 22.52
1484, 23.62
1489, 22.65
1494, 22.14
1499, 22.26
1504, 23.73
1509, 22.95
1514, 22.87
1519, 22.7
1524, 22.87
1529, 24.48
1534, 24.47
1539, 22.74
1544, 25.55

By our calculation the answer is 1.3 ch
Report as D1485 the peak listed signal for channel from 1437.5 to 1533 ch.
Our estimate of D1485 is 24.48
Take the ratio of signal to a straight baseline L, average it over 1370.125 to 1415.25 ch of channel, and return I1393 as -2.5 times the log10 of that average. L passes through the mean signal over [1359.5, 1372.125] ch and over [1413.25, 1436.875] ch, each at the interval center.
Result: -0.040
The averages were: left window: 25.7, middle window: 25.7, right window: 23.6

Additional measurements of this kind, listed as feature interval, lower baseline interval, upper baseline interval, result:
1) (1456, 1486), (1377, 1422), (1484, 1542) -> 0.059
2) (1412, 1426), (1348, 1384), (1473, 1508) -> 0.039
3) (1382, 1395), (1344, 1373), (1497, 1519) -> -0.064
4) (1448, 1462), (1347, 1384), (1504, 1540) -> 0.057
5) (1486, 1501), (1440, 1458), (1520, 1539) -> 0.059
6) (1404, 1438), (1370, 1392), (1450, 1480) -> 0.046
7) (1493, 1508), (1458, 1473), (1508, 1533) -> 0.006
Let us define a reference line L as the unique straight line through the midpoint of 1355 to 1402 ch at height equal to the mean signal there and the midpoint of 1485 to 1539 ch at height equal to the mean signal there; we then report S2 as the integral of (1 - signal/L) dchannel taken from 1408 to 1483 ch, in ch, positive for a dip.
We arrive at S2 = 4.2 ch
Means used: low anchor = 26.2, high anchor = 23.1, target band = 23.3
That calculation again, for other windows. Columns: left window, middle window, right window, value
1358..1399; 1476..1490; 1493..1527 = 0.34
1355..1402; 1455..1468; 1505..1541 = 1.05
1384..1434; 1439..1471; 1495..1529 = 1.17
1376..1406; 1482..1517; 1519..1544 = 2.02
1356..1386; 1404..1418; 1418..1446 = 0.37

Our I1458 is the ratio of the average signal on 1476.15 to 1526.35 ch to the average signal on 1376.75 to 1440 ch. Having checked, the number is 0.92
